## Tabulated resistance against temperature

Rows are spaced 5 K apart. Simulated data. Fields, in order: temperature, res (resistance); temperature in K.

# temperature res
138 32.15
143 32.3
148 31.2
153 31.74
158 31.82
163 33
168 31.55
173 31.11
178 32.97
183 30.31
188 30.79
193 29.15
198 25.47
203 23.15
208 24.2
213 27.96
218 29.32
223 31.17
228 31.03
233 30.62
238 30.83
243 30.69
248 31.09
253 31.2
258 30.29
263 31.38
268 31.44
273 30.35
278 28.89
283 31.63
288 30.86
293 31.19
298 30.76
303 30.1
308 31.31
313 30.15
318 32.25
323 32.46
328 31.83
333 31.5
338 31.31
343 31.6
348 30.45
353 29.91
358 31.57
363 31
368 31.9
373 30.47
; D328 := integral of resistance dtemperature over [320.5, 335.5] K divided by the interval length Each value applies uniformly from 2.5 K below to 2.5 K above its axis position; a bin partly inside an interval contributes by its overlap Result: 31.9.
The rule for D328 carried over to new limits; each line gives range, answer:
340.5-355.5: 30.7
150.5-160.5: 31.8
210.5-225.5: 29.5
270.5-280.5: 29.6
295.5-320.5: 30.9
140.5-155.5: 31.7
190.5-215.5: 26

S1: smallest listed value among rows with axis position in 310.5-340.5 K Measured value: 30.15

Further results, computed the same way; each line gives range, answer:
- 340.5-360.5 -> 29.91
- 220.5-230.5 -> 31.03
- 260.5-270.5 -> 31.38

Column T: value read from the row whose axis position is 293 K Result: 31.19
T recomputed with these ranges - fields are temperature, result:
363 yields 31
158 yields 31.82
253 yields 31.2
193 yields 29.15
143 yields 32.3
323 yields 32.46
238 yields 30.83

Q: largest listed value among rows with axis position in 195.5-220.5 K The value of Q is 29.32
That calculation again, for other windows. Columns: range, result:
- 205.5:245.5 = 31.17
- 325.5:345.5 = 31.83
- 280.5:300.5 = 31.63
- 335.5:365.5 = 31.6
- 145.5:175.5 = 33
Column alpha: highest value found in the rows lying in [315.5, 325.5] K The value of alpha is 32.46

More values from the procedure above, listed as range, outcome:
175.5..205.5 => 32.97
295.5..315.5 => 31.31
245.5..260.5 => 31.2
